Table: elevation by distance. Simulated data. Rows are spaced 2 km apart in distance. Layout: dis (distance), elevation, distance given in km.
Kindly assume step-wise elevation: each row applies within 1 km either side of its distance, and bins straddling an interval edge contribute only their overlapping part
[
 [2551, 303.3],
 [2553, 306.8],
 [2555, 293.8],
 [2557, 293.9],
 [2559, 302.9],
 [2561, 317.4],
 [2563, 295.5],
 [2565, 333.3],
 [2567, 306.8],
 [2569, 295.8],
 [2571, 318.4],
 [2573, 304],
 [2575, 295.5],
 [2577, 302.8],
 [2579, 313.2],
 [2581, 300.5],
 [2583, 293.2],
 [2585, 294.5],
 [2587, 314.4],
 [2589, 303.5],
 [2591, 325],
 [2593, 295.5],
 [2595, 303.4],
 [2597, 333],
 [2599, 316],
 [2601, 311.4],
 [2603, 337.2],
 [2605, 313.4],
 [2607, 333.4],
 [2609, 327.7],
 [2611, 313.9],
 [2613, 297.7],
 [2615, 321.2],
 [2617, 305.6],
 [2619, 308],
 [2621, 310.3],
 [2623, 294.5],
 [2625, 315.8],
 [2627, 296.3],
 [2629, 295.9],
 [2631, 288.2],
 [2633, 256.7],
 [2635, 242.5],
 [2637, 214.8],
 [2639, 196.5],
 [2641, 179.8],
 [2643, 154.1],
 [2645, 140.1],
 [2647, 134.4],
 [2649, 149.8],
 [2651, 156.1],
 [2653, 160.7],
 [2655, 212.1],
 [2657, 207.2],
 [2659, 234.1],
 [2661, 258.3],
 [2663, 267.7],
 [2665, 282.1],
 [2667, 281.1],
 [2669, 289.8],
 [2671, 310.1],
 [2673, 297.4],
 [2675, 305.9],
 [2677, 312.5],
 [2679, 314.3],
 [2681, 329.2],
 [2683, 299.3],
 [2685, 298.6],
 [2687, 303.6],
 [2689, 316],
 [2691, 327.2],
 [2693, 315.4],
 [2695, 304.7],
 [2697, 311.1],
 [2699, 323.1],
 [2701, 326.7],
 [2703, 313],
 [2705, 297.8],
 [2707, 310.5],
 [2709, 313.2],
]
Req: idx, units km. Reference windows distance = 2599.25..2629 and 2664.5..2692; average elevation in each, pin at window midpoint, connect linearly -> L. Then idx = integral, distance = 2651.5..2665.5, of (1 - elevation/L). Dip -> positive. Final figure 3.7 km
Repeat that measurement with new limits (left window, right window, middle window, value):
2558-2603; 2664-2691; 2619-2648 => 6.31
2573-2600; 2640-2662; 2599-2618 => -3.91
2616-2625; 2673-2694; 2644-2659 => 6.72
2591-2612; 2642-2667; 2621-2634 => -1.60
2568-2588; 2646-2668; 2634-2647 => 2.73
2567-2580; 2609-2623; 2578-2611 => -0.65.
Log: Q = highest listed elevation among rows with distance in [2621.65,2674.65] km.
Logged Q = 315.8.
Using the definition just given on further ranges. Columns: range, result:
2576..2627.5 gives 337.2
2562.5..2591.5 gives 333.3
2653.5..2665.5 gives 282.1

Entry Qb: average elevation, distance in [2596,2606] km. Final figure 322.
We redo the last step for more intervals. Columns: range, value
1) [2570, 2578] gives 305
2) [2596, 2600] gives 324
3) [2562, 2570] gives 308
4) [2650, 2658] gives 184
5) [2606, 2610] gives 331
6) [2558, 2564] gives 305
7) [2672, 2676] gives 302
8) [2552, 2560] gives 299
